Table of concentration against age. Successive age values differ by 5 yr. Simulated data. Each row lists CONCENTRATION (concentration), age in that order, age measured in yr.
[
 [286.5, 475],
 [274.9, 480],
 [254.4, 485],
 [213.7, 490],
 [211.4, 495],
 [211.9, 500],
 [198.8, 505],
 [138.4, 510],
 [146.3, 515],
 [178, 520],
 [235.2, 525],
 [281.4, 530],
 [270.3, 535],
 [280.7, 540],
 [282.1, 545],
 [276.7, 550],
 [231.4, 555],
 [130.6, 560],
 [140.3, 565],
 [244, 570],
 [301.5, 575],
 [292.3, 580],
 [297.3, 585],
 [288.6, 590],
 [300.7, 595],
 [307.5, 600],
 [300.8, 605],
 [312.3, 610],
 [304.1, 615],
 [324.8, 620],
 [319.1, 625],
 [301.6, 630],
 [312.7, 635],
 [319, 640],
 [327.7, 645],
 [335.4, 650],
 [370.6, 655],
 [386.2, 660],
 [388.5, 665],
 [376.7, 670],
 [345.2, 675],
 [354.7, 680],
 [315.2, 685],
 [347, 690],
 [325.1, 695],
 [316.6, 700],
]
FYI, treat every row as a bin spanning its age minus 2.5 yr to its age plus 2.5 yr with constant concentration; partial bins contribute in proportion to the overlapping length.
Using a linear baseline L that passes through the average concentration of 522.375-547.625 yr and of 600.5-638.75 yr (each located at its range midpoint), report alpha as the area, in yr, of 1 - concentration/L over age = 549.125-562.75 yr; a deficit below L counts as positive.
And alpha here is 3.7 yr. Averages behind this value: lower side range 270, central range 204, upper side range 311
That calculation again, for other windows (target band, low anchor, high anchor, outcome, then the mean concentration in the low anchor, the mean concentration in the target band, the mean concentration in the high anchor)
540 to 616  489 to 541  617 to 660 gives 1.68 yr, 213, 267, 330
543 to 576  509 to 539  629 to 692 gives 3.05 yr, 215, 225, 346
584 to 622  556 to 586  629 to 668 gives -3.72 yr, 231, 305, 345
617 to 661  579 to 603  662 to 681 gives 1.15 yr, 298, 331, 368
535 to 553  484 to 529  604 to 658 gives -3.12 yr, 200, 277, 322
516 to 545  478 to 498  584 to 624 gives 1.78 yr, 237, 247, 305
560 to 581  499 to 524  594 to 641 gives 2.10 yr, 176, 228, 310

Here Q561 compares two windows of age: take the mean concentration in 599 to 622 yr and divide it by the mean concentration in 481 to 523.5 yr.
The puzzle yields 1.6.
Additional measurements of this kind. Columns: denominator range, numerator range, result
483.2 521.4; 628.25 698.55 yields 1.77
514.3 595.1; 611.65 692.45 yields 1.38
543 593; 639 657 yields 1.36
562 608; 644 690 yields 1.30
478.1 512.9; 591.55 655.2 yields 1.48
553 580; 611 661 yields 1.51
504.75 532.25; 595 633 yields 1.58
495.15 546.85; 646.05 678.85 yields 1.65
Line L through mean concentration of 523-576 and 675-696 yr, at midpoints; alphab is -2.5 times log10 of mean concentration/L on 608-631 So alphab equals -0.08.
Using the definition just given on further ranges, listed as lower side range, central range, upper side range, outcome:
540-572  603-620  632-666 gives -0.04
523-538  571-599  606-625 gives 0.01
